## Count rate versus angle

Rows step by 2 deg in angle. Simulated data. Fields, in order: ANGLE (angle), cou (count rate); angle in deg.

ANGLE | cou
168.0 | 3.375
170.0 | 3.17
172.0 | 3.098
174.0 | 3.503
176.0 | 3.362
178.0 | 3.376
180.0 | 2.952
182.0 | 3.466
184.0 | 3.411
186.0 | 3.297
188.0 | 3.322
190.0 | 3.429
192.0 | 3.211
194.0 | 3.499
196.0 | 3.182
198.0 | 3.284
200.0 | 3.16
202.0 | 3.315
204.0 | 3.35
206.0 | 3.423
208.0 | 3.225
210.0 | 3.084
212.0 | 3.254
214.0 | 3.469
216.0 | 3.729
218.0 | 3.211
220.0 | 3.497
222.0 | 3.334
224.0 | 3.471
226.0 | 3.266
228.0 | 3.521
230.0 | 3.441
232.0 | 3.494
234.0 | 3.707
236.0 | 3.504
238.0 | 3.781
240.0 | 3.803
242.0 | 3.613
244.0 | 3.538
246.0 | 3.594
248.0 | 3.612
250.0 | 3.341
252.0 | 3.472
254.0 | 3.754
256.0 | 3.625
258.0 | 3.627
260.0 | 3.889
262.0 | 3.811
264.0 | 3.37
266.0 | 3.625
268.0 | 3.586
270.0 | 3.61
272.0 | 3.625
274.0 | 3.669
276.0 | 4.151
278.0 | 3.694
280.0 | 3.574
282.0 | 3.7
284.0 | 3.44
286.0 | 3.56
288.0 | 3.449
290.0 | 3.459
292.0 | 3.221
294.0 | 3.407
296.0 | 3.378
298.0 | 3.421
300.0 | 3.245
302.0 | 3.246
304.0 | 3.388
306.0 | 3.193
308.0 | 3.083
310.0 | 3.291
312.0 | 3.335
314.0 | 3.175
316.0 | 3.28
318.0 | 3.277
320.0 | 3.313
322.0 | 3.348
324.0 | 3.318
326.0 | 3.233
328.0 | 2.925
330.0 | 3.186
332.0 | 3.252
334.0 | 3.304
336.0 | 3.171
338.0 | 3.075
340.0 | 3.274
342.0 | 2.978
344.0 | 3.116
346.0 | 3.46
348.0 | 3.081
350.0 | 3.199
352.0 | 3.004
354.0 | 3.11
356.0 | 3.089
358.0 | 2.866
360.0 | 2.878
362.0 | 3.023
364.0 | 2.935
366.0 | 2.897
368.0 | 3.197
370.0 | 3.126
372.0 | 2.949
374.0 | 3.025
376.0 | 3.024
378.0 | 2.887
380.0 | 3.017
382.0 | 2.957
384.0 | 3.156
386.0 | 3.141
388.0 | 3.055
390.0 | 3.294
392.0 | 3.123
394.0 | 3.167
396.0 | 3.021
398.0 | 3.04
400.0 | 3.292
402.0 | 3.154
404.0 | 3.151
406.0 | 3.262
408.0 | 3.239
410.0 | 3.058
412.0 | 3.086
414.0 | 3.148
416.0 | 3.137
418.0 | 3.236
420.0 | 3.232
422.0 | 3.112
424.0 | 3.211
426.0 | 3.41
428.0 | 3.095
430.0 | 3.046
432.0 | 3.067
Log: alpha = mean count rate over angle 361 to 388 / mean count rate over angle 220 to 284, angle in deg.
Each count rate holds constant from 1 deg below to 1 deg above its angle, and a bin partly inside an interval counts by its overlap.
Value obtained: 0.84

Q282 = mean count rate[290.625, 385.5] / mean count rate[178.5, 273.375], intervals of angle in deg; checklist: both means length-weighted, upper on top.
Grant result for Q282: 0.91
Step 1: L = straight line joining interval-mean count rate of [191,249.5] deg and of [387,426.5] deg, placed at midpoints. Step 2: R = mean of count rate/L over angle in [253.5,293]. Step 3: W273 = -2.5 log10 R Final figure -0.08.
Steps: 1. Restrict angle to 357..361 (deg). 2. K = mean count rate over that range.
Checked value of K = 2.87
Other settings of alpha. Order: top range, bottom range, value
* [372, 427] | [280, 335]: 0.94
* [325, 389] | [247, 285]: 0.85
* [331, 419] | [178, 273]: 0.90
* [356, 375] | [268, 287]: 0.82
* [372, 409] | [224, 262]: 0.87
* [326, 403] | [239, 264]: 0.85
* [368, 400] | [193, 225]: 0.92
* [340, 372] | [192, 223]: 0.92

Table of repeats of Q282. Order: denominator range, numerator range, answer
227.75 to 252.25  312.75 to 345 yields 0.90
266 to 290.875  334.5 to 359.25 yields 0.86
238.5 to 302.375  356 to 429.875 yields 0.87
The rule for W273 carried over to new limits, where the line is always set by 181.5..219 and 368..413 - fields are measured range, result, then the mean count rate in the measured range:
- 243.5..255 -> -0.089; 3.55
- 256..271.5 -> -0.122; 3.64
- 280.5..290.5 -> -0.096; 3.53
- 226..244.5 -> -0.093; 3.58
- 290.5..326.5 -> -0.029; 3.29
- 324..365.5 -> 0.017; 3.11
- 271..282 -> -0.156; 3.74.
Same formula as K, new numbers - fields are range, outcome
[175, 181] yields 3.23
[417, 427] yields 3.24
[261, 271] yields 3.6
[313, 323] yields 3.28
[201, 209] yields 3.33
